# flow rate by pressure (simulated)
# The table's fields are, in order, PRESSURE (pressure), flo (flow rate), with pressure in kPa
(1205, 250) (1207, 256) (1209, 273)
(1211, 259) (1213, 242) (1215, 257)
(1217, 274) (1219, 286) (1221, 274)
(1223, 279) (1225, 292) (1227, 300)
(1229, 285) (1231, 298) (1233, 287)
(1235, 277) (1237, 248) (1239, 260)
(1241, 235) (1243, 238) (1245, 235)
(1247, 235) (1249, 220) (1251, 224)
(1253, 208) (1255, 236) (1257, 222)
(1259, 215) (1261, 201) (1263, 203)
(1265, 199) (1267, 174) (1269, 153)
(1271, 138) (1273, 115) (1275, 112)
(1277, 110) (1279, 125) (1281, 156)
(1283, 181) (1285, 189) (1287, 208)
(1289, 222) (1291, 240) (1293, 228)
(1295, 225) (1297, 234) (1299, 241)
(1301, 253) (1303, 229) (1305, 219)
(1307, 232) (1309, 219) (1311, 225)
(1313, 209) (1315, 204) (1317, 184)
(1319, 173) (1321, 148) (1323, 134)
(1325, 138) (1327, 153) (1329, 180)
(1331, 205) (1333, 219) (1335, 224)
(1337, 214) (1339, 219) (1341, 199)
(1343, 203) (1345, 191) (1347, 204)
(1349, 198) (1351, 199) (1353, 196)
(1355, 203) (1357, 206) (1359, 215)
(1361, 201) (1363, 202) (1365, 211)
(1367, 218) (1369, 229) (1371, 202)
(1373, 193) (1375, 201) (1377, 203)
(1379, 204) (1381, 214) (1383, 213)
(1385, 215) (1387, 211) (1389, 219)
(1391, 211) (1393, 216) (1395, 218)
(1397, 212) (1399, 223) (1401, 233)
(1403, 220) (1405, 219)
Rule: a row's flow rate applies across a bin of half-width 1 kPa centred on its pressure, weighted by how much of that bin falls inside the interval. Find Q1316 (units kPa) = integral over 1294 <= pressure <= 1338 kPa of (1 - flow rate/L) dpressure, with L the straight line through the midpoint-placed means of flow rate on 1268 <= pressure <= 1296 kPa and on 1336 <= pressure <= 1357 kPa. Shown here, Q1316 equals -3.65 kPa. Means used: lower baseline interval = 172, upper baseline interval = 203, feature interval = 203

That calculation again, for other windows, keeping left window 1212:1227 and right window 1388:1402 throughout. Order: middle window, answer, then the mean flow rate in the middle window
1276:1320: 7.8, 205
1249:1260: 1.8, 221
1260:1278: 7.1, 156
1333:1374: 4.5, 207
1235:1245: 0.8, 247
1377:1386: 0.5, 211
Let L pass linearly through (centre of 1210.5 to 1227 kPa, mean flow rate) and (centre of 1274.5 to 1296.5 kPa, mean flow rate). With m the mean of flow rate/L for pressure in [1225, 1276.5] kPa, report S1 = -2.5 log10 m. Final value 0.06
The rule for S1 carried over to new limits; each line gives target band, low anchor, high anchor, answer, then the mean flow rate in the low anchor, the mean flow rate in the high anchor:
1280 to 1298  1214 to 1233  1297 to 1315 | 0.14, 283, 227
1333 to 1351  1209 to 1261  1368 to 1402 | 0.09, 255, 213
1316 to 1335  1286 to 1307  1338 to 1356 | 0.23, 230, 201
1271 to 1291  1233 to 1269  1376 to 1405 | 0.35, 225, 215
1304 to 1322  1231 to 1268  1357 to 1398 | 0.10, 231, 210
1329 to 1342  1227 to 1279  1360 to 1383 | -0.01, 213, 207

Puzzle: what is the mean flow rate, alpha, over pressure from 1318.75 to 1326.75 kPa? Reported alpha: 146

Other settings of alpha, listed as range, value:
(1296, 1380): 203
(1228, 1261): 244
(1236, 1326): 200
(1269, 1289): 152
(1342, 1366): 202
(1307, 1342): 192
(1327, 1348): 203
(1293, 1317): 225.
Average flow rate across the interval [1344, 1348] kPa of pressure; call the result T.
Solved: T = 198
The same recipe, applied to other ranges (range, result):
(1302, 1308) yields 227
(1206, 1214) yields 258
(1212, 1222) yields 267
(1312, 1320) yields 192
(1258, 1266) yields 204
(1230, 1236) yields 287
